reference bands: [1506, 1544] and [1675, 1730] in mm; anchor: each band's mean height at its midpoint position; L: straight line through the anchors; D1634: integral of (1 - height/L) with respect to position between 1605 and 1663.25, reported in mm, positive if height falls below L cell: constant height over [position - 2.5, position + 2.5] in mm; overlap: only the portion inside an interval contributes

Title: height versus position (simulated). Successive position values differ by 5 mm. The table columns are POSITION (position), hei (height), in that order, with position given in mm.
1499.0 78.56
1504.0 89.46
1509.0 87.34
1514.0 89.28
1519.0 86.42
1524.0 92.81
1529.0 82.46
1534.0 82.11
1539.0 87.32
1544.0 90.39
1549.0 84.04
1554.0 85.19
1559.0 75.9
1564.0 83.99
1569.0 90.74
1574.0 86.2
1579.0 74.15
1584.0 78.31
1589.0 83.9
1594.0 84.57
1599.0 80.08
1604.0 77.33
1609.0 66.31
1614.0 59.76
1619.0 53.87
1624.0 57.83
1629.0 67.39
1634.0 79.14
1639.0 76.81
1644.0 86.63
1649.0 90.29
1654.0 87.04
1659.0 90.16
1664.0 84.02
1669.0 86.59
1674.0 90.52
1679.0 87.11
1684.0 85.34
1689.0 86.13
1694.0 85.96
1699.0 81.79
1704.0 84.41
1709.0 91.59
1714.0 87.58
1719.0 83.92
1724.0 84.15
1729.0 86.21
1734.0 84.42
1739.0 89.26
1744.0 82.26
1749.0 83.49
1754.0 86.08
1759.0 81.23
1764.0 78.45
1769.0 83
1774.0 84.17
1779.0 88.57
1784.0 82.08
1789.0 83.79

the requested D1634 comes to 8.0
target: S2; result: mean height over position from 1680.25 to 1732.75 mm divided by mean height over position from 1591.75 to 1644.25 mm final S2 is 1.21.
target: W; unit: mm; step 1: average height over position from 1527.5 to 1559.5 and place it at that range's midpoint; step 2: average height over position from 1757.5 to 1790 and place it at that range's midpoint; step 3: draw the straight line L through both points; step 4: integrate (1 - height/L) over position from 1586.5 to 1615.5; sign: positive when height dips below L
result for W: 2.8 mm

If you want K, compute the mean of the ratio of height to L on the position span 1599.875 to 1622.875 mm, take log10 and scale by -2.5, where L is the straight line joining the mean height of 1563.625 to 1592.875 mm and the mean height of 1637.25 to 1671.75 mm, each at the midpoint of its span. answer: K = 0.281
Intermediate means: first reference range 82.9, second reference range 86.2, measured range 65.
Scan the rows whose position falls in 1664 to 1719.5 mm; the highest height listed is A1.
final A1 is 91.59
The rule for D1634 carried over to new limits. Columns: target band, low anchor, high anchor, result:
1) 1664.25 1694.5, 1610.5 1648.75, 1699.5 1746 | -3.2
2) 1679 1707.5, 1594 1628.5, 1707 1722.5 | -0.7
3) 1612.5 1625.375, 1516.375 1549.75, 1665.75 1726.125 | 4.4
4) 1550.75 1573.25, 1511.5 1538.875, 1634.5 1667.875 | 0.6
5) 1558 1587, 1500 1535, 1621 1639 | -1.4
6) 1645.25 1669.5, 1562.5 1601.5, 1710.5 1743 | -0.9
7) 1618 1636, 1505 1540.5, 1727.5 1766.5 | 4.3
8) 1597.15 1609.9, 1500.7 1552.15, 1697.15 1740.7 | 1.7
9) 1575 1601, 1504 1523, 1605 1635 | -3.4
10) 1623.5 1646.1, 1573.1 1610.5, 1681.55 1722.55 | 1.9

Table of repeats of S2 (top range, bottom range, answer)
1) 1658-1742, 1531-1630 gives 1.11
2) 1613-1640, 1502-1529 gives 0.74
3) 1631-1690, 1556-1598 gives 1.04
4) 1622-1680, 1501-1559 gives 0.95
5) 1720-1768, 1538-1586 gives 1.00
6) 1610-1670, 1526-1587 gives 0.91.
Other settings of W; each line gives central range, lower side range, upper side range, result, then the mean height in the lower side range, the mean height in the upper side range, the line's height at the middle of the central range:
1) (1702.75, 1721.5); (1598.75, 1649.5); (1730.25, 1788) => -1.8 mm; 71.3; 84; 79.5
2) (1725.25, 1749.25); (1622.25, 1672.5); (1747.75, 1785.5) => -0.7 mm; 81.1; 83.4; 82.9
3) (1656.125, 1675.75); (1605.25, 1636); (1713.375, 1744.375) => -3.9 mm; 64.3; 85.5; 73.2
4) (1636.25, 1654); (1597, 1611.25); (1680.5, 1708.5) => -1.2 mm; 74.5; 85.3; 79.4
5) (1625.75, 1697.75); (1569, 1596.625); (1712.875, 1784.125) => -0.8 mm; 82.3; 84.3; 83.3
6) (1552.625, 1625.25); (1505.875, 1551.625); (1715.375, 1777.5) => 8.5 mm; 86.9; 84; 86.1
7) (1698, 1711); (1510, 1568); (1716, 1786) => -0.3 mm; 85.6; 84.1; 84.5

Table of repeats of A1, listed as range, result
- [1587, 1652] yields 90.29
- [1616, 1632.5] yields 67.39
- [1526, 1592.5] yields 90.74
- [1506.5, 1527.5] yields 92.81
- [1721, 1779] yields 89.26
